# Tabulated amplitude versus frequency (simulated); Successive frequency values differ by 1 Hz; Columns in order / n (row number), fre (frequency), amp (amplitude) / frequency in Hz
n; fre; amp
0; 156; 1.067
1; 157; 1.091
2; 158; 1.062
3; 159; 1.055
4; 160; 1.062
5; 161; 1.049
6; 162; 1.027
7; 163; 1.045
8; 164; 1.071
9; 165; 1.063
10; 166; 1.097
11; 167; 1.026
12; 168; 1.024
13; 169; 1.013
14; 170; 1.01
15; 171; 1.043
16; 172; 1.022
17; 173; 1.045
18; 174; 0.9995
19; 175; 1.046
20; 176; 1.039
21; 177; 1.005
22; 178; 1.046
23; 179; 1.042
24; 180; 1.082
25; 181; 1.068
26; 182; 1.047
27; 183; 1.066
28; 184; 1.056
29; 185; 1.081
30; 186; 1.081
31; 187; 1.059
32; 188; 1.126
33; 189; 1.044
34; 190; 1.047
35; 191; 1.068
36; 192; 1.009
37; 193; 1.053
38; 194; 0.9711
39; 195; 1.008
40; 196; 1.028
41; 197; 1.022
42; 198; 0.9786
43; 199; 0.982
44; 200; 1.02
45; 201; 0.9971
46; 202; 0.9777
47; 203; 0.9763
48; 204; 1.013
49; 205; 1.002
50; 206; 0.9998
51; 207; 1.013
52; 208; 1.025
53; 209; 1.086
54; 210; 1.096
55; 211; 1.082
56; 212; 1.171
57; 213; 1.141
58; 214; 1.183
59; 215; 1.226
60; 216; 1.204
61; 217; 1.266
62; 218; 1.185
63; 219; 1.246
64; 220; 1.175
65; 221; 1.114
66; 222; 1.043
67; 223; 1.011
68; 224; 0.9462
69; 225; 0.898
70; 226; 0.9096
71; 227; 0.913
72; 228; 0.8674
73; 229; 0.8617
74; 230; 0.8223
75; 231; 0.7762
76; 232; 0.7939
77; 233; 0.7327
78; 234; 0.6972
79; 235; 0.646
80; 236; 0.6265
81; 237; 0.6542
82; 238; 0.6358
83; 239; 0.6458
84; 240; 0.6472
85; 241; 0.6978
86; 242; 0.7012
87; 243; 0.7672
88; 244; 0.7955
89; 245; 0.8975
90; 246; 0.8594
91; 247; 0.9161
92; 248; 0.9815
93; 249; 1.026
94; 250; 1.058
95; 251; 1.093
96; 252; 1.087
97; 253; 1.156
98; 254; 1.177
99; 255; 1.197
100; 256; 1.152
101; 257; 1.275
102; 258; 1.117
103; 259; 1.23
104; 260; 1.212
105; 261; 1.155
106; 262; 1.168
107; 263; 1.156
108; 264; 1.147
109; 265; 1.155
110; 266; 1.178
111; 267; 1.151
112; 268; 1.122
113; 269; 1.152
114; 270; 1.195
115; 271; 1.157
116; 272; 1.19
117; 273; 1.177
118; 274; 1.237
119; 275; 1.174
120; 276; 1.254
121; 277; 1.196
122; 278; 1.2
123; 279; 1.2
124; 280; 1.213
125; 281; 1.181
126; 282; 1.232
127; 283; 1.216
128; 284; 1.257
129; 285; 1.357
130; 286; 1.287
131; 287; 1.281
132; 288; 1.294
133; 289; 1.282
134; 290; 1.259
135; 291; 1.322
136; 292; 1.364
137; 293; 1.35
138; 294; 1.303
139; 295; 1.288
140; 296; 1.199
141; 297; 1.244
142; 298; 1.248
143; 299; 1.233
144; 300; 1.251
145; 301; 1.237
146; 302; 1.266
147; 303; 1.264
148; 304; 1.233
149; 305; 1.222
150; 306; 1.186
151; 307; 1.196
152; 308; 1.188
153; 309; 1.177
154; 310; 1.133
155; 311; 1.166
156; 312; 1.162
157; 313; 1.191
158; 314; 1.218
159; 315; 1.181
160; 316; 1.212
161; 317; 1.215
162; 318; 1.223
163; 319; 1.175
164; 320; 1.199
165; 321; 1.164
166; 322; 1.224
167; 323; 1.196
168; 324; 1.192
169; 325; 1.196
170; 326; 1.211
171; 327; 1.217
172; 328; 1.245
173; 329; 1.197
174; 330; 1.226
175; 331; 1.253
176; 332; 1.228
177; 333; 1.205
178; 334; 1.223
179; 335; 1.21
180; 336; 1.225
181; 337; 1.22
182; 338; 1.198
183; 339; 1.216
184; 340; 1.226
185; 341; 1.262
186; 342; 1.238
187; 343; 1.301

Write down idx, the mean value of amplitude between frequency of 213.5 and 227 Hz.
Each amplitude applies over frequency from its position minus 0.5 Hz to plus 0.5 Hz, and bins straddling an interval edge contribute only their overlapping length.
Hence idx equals 1.1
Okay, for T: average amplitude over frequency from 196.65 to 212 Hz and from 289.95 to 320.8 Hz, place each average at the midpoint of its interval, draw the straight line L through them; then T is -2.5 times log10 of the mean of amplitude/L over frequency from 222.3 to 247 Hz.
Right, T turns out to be 0.35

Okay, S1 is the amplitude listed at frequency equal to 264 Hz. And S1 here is 1.147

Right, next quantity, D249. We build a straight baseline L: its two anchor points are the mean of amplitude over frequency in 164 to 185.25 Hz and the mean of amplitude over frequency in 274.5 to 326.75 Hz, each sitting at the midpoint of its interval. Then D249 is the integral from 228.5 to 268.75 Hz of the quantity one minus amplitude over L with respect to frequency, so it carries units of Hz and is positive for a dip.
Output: 7.0 Hz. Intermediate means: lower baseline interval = 1.04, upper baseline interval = 1.23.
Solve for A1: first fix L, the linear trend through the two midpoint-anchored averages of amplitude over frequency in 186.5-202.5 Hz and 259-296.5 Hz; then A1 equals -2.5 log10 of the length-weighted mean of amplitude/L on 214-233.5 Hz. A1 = 0.091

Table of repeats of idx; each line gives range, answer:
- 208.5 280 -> 1.03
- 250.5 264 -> 1.17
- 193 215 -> 1.04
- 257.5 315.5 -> 1.22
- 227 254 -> 0.833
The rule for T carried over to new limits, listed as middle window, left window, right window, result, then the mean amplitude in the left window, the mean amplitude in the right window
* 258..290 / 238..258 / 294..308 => -0.11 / 0.95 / 1.24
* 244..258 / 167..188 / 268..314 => 0.10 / 1.05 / 1.23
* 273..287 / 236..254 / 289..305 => -0.09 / 0.862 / 1.27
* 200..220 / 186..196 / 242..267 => -0.05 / 1.04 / 1.08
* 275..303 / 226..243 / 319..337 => -0.24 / 0.739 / 1.21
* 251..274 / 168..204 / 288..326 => -0.01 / 1.03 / 1.23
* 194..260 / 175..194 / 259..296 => 0.16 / 1.05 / 1.22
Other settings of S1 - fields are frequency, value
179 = 1.042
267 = 1.151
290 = 1.259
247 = 0.9161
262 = 1.168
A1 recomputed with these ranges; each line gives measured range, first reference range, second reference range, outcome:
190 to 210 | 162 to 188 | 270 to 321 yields 0.07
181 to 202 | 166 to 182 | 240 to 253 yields -0.03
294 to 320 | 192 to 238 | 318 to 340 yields -0.04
